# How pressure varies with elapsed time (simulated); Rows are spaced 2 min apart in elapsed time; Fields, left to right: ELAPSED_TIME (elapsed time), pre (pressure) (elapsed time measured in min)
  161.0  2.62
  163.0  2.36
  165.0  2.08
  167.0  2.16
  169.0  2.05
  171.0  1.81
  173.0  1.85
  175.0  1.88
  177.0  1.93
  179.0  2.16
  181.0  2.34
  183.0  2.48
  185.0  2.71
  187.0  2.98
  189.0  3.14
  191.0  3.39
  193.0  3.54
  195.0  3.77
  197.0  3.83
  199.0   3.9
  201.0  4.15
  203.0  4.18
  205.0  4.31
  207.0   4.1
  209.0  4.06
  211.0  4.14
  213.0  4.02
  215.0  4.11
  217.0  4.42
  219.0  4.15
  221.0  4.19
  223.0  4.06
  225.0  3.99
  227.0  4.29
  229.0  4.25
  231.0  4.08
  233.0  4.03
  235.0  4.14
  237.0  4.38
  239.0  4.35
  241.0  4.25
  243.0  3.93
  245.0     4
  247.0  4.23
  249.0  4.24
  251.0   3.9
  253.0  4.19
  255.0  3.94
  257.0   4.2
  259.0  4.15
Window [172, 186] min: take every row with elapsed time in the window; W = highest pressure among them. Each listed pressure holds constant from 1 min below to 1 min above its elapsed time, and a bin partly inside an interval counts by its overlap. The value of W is 2.71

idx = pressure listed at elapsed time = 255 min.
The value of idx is 3.94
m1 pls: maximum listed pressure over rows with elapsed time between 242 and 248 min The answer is 4.23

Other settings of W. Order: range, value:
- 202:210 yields 4.31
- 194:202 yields 4.15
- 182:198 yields 3.83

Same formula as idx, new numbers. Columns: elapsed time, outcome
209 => 4.06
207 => 4.1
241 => 4.25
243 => 3.93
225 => 3.99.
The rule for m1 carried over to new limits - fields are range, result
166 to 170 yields 2.16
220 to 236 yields 4.29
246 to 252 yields 4.24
